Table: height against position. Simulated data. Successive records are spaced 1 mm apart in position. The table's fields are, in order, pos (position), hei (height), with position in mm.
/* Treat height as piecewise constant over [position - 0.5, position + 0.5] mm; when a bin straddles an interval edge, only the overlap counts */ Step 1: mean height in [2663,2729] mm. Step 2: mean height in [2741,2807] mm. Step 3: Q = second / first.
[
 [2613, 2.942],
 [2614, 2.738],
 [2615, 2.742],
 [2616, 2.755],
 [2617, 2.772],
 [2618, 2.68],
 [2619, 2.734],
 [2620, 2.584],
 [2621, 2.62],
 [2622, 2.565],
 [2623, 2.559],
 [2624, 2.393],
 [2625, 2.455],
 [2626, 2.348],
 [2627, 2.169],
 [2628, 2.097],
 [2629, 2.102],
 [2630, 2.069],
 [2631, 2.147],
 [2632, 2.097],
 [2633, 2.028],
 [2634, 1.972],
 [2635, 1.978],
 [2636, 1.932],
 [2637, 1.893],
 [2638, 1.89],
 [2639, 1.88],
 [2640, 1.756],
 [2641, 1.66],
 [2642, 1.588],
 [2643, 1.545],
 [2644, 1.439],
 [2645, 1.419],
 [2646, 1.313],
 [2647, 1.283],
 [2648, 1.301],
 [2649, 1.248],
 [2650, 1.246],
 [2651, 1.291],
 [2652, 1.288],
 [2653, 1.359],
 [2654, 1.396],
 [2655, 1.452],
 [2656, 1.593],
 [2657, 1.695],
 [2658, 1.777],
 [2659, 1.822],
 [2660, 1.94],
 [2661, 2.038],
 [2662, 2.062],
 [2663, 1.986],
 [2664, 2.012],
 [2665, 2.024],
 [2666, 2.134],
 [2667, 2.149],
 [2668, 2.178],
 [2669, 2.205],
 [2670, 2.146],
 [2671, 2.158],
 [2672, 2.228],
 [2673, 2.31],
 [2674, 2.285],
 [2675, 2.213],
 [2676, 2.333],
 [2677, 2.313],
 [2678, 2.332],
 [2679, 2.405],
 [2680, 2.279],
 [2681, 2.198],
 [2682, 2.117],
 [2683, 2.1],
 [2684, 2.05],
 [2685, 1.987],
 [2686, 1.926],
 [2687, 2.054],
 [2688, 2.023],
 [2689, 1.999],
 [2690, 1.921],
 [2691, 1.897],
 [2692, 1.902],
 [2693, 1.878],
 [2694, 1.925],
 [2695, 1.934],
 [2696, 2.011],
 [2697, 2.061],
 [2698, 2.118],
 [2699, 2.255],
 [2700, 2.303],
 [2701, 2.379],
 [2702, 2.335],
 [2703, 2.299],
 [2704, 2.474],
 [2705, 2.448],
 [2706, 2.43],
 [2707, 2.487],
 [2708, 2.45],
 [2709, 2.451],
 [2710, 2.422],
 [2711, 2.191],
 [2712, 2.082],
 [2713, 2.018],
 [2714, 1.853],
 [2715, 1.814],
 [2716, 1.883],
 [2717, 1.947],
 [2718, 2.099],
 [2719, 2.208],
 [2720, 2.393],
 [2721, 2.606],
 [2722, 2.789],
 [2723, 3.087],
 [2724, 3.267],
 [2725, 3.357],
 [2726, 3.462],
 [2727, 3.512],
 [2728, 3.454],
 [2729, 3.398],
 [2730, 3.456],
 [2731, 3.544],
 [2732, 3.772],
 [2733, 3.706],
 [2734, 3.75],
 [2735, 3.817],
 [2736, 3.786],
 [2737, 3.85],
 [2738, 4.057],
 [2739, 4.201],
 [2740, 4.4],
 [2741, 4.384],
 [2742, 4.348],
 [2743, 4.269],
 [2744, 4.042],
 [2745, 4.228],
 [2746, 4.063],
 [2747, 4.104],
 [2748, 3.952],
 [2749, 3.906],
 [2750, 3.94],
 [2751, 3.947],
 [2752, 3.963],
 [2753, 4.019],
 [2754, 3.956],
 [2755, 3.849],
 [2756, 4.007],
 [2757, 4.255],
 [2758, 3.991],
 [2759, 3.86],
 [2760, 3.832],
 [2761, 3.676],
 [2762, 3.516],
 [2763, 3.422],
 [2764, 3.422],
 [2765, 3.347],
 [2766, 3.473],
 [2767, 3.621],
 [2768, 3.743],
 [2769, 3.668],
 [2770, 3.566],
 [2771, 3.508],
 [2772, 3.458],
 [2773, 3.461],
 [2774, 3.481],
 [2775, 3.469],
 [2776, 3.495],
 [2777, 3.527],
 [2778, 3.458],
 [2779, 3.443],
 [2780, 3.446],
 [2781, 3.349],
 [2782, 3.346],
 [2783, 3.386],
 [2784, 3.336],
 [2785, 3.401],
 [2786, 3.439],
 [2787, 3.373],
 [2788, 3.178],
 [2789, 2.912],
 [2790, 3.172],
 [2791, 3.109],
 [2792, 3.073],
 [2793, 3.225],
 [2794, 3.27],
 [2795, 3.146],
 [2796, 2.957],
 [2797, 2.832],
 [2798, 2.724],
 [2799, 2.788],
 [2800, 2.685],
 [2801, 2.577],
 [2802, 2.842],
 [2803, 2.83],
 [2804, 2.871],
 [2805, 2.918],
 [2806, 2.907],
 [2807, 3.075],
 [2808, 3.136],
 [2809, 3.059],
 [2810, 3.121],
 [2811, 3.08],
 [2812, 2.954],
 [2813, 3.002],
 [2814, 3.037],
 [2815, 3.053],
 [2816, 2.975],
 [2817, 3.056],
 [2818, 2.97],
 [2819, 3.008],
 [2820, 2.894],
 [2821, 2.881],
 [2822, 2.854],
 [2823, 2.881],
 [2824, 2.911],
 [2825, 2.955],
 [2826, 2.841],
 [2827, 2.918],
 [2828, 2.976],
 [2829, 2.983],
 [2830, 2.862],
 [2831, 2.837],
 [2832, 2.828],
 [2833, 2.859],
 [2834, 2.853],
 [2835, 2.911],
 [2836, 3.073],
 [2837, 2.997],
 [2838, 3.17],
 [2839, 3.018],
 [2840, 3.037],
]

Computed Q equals 1.5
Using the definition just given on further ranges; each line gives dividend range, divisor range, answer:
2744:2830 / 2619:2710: 1.64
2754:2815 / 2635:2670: 1.93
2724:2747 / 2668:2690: 1.78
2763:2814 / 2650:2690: 1.62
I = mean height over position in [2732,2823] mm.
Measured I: 3.45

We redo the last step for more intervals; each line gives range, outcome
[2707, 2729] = 2.56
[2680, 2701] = 2.05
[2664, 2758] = 2.81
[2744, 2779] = 3.74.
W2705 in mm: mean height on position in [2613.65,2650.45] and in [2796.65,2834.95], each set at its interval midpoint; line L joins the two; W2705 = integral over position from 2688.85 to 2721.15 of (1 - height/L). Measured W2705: 3.1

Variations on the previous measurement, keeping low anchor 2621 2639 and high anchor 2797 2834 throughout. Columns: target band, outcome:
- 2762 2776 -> -4.01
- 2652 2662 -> 2.64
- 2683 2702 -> 2.94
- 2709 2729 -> -0.30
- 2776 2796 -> -3.53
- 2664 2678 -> 0.77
